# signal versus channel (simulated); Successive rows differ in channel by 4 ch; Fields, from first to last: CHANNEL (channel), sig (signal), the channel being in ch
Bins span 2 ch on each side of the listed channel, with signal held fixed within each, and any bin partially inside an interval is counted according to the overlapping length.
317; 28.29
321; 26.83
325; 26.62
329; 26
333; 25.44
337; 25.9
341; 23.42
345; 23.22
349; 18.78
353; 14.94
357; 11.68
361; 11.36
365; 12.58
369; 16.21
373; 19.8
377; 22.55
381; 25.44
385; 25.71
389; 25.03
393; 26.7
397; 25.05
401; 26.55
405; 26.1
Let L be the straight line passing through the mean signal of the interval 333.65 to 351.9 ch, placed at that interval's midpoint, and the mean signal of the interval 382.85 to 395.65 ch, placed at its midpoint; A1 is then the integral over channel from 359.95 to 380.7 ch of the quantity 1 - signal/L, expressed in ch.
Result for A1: 6.0 ch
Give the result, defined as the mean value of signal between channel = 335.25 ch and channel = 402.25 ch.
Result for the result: 20.8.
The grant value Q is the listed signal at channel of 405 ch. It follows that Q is 26.1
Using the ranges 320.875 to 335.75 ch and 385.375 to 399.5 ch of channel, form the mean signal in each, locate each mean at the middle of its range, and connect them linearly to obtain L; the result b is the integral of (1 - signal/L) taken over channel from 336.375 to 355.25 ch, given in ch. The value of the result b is 3.79 ch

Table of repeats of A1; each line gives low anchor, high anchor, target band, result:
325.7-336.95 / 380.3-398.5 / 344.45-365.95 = 8.9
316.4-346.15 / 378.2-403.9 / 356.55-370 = 6.7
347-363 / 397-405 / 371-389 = -2.5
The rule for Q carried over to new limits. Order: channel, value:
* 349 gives 18.78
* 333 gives 25.44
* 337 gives 25.9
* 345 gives 23.22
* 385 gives 25.71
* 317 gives 28.29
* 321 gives 26.83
